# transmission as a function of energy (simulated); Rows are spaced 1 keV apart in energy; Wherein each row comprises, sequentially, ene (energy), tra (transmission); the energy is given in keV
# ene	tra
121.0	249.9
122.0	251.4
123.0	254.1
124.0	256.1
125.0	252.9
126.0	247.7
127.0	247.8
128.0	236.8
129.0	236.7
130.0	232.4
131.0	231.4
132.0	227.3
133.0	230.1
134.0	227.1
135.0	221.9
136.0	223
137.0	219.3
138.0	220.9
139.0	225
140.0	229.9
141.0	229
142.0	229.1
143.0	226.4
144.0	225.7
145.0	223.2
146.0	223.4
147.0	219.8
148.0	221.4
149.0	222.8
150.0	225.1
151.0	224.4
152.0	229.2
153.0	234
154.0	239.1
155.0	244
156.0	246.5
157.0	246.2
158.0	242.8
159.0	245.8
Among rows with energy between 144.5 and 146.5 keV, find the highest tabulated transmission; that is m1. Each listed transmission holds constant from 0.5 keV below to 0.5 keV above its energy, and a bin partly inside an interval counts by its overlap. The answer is 223.4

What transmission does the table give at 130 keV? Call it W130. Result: 232.4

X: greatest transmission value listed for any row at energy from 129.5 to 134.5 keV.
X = 232.4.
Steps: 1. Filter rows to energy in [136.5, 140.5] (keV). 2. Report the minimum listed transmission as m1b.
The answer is 219.3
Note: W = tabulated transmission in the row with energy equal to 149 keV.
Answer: 222.8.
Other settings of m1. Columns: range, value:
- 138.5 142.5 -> 229.9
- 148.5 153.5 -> 234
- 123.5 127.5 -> 256.1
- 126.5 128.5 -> 247.8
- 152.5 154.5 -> 239.1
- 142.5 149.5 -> 226.4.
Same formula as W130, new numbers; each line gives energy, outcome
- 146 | 223.4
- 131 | 231.4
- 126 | 247.7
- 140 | 229.9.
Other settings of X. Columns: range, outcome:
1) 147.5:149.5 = 222.8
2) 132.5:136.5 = 230.1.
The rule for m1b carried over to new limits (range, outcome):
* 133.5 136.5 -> 221.9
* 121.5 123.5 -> 251.4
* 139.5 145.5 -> 223.2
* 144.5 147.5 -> 219.8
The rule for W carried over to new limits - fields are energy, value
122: 251.4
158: 242.8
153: 234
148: 221.4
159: 245.8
